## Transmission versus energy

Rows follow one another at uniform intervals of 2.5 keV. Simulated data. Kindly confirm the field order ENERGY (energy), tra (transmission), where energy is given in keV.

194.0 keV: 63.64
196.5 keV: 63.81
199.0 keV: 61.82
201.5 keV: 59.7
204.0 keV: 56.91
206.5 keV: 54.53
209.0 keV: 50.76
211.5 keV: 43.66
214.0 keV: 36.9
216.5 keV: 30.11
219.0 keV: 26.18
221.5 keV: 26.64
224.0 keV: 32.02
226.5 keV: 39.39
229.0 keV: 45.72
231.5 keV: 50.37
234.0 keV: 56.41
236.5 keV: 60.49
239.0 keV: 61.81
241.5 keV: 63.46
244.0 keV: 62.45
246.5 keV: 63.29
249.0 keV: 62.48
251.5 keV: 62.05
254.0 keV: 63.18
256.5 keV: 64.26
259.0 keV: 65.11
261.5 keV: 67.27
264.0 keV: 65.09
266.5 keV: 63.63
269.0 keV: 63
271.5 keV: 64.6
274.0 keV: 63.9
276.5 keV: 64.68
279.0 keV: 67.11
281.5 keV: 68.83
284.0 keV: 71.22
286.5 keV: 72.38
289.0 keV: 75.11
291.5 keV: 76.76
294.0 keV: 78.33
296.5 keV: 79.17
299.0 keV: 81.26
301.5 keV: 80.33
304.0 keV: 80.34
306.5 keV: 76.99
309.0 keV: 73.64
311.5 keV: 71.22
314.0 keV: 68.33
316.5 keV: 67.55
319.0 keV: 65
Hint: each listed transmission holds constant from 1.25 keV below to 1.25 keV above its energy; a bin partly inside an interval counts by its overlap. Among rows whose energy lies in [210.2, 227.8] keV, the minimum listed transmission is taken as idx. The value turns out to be 26.18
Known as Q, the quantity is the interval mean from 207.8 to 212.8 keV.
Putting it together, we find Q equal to 47.1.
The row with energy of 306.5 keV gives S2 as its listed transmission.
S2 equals 76.99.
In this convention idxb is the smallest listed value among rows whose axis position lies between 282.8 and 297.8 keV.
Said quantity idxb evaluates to 71.22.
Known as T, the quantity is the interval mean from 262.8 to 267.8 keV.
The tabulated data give 64.3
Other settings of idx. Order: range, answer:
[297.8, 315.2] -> 68.33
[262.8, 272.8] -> 63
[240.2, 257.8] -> 62.05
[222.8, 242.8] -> 32.02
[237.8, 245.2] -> 61.81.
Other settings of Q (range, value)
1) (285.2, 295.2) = 75.6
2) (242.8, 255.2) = 62.7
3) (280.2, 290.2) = 71.8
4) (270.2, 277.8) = 64.4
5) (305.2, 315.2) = 72.6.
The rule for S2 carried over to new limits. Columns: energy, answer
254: 63.18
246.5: 63.29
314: 68.33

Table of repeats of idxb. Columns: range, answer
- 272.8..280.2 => 63.9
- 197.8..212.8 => 43.66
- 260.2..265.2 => 65.09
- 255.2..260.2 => 64.26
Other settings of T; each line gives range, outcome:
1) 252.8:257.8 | 63.7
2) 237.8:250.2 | 62.7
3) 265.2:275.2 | 63.8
